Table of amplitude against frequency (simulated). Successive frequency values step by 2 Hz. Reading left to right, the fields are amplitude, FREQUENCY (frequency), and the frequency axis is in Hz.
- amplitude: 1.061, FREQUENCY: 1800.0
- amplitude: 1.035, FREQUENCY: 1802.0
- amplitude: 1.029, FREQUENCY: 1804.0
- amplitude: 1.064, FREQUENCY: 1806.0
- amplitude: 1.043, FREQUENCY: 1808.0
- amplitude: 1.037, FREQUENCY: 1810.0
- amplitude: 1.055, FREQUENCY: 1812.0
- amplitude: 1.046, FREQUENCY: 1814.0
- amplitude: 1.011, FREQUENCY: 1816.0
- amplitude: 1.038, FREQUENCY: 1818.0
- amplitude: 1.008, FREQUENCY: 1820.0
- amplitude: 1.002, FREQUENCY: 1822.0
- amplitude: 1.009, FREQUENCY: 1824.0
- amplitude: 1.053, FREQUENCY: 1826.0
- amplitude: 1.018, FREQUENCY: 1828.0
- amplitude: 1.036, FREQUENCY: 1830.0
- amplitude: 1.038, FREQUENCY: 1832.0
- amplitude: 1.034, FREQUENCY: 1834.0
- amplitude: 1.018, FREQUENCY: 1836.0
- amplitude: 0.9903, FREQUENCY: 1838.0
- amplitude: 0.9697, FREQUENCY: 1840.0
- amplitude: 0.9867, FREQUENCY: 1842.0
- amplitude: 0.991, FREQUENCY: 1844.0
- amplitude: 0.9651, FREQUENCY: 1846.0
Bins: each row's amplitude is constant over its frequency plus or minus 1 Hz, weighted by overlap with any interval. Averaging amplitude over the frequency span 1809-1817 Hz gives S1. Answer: 1.04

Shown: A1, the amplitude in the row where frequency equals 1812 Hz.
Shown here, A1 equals 1.055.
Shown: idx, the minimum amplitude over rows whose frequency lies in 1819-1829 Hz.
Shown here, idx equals 1.002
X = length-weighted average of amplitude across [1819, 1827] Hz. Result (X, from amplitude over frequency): 1.02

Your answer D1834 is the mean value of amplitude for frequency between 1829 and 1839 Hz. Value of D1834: 1.02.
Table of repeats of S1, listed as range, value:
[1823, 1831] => 1.03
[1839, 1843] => 0.978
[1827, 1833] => 1.03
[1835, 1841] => 0.993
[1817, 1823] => 1.02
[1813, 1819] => 1.03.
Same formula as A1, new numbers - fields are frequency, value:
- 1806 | 1.064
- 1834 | 1.034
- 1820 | 1.008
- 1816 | 1.011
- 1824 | 1.009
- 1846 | 0.9651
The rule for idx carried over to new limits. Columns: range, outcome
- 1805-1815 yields 1.037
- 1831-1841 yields 0.9697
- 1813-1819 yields 1.011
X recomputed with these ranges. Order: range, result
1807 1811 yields 1.04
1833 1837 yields 1.03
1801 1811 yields 1.04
